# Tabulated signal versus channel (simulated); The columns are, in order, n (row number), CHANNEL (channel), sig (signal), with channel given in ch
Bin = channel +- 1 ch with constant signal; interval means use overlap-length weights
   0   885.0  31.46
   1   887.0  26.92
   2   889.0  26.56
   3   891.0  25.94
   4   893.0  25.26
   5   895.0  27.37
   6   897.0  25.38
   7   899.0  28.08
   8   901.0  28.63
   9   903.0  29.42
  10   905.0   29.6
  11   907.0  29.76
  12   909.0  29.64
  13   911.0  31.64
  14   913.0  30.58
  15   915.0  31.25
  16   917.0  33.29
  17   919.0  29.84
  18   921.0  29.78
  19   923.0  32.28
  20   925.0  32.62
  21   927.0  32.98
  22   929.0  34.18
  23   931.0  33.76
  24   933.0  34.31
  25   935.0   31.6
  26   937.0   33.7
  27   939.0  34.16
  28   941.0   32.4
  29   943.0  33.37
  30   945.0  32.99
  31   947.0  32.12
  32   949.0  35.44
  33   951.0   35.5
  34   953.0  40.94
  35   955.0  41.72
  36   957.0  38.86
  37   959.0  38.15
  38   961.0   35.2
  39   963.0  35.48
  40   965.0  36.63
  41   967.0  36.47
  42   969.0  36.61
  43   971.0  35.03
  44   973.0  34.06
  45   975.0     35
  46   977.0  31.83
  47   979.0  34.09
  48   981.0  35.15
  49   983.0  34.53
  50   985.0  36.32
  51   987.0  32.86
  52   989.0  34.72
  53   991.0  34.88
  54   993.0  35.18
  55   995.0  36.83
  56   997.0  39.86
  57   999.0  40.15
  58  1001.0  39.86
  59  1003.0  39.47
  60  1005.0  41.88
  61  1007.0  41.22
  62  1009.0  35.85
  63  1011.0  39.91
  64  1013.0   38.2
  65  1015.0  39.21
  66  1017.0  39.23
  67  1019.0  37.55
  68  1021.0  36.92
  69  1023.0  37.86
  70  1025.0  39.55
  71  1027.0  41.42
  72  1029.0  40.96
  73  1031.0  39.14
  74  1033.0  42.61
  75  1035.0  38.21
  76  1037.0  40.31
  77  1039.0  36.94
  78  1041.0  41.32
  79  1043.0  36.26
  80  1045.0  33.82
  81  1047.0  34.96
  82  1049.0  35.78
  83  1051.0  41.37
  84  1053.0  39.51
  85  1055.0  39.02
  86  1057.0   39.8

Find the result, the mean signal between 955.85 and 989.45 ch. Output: 35.4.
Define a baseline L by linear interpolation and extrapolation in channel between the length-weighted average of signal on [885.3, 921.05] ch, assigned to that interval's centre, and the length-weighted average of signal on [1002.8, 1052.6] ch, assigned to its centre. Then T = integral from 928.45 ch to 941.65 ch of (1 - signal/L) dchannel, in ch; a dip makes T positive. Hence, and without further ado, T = -0.9 ch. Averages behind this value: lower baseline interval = 28.9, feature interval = 33.4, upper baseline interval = 38.8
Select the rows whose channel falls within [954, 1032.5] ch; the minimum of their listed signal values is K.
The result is 31.83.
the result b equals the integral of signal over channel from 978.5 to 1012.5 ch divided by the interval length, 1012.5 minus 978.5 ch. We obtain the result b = 37.3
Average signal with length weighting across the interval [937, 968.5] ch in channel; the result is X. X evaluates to 35.9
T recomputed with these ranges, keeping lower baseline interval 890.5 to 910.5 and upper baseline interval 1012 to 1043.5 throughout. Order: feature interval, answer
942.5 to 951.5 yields -0.48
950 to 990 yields -2.26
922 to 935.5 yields -1.17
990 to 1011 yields -1.03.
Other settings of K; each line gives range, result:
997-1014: 35.85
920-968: 29.78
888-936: 25.26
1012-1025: 36.92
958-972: 35.03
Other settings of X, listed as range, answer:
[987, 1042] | 38.8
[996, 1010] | 39.8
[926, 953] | 33.9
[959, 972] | 36.1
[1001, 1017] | 39.4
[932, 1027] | 36.5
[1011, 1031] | 39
